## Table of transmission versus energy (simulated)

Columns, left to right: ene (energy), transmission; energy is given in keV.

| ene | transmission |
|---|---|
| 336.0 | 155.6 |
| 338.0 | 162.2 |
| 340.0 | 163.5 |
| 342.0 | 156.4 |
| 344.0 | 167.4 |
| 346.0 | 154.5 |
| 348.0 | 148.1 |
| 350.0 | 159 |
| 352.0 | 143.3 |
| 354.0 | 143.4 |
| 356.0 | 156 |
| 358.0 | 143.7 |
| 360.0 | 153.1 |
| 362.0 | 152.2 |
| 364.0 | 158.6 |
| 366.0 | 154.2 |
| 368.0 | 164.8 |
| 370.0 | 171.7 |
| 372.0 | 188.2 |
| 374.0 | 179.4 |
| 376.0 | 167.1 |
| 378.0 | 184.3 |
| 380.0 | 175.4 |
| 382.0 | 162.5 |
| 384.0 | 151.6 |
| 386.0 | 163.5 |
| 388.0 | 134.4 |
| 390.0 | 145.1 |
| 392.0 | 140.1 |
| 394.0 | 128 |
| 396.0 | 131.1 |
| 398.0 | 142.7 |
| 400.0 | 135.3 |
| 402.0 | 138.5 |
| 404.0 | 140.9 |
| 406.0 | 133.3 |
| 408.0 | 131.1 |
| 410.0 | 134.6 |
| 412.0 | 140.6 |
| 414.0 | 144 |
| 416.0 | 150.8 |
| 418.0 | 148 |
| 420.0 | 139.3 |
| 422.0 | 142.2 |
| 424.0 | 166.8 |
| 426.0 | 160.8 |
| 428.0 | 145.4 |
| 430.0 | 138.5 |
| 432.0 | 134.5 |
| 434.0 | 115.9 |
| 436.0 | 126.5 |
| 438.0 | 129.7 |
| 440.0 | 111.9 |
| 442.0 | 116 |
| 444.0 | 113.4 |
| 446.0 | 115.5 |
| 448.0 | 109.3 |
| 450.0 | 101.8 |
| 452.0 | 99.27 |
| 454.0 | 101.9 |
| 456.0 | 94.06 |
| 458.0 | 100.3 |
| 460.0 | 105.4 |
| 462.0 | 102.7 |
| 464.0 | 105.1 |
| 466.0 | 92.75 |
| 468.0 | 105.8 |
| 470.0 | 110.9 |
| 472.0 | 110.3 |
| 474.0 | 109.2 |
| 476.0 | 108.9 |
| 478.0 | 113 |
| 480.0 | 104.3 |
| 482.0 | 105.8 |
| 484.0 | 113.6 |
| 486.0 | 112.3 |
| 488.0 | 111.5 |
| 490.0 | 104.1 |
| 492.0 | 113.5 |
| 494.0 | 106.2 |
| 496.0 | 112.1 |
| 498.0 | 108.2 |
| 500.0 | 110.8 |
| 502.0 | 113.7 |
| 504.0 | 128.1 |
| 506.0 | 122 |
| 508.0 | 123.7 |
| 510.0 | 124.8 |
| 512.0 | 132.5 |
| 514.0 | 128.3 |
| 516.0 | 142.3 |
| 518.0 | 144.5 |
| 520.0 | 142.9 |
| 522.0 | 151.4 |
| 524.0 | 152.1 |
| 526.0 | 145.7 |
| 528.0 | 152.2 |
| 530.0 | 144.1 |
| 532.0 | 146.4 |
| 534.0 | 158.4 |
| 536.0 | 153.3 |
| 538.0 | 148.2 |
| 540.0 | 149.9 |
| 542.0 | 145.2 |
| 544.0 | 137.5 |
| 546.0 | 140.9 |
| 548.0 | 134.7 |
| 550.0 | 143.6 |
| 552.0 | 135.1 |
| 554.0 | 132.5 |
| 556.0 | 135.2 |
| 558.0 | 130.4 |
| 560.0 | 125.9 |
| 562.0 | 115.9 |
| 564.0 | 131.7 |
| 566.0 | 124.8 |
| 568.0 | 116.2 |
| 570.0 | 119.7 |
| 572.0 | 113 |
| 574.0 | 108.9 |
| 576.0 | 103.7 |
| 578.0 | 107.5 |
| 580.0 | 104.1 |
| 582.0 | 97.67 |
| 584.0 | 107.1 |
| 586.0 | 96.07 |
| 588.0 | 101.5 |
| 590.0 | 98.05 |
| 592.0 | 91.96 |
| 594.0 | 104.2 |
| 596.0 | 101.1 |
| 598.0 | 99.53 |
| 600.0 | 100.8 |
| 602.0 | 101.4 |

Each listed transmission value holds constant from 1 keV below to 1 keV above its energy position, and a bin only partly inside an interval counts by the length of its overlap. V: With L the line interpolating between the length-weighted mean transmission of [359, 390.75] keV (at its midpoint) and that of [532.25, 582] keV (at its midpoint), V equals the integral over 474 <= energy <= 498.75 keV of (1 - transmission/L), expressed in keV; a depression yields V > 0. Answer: 5.7 keV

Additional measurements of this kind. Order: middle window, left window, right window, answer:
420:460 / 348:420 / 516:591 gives 6.07 keV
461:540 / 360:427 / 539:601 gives 3.99 keV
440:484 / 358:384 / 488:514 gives 8.43 keV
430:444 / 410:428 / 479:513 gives 1.73 keV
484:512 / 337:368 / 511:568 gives 5.43 keV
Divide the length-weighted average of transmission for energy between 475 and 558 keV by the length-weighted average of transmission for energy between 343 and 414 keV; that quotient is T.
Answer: 0.86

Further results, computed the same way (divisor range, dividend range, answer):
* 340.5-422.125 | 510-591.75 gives 0.86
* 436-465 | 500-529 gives 1.25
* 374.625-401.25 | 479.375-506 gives 0.74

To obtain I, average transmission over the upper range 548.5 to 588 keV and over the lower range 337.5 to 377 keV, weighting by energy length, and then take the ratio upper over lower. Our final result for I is 0.74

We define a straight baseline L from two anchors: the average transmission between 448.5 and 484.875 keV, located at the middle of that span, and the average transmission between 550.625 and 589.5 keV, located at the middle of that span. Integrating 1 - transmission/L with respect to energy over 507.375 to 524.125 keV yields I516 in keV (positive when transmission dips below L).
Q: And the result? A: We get -4.17 keV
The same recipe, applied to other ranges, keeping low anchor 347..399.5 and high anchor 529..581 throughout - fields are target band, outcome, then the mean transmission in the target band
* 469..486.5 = 3.9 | 110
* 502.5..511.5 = 0.8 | 124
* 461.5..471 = 2.6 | 103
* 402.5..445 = 3.5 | 136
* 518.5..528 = -0.9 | 148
